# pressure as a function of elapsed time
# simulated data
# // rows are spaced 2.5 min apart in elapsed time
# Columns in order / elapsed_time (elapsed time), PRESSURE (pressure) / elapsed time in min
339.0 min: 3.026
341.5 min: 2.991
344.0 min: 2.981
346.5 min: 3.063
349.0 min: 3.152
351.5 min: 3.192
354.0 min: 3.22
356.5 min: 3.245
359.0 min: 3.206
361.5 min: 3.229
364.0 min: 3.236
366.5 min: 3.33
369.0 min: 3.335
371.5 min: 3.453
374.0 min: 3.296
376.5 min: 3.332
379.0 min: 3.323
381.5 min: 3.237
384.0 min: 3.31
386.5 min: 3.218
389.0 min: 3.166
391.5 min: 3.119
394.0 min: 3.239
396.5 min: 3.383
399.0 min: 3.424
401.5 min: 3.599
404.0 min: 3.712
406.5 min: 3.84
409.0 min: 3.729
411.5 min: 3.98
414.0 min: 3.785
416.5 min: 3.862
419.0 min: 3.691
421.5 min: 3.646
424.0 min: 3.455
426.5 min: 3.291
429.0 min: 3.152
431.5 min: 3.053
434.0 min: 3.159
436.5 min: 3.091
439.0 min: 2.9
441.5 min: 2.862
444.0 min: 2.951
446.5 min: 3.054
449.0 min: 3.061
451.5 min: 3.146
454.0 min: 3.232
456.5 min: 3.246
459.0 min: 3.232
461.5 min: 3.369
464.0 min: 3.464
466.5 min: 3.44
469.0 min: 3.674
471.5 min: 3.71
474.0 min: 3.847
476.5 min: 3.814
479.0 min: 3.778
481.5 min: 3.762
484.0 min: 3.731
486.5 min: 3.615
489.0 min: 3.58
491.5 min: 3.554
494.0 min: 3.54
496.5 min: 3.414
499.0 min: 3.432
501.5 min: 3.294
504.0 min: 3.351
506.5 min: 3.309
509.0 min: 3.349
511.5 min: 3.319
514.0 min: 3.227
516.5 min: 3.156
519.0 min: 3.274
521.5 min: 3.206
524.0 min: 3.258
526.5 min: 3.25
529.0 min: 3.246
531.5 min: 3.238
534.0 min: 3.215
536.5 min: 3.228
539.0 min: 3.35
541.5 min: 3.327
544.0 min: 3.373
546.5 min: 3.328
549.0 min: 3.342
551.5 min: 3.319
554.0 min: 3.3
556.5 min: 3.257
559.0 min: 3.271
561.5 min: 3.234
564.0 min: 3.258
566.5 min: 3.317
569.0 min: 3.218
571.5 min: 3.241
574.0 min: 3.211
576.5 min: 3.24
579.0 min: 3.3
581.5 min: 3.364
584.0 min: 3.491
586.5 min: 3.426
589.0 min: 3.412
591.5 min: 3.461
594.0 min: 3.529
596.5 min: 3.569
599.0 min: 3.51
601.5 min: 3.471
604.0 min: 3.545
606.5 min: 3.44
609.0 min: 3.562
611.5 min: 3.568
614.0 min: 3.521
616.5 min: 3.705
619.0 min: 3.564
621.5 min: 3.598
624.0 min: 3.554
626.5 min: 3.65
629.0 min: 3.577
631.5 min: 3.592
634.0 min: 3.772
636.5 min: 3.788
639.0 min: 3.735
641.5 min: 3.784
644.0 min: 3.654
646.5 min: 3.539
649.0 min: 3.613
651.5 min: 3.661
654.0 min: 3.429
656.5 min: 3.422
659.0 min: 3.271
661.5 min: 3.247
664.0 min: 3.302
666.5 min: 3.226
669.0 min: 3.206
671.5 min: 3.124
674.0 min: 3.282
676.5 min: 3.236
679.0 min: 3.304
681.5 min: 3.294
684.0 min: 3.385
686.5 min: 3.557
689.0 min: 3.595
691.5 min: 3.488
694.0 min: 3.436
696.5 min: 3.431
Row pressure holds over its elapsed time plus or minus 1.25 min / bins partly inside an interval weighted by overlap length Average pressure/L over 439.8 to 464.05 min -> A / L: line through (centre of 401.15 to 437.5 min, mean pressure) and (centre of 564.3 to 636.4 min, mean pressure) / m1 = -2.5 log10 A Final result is 0.13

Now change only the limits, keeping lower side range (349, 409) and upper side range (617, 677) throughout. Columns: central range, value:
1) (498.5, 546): 0.05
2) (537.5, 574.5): 0.05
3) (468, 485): -0.11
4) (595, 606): -0.01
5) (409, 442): -0.01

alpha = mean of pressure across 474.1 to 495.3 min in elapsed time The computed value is 3.68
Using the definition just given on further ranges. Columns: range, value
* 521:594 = 3.3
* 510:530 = 3.24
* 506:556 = 3.28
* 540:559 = 3.32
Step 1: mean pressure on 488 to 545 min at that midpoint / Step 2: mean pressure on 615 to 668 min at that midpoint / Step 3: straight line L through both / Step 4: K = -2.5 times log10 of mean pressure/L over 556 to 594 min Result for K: 0.04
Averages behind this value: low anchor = 3.32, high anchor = 3.55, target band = 3.32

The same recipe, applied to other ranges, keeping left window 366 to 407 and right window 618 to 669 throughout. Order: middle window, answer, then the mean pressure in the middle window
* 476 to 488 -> -0.09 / 3.73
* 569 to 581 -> 0.08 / 3.25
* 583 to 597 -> 0.01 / 3.48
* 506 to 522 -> 0.06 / 3.26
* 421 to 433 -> 0.03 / 3.3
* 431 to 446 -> 0.13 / 3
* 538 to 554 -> 0.04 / 3.34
